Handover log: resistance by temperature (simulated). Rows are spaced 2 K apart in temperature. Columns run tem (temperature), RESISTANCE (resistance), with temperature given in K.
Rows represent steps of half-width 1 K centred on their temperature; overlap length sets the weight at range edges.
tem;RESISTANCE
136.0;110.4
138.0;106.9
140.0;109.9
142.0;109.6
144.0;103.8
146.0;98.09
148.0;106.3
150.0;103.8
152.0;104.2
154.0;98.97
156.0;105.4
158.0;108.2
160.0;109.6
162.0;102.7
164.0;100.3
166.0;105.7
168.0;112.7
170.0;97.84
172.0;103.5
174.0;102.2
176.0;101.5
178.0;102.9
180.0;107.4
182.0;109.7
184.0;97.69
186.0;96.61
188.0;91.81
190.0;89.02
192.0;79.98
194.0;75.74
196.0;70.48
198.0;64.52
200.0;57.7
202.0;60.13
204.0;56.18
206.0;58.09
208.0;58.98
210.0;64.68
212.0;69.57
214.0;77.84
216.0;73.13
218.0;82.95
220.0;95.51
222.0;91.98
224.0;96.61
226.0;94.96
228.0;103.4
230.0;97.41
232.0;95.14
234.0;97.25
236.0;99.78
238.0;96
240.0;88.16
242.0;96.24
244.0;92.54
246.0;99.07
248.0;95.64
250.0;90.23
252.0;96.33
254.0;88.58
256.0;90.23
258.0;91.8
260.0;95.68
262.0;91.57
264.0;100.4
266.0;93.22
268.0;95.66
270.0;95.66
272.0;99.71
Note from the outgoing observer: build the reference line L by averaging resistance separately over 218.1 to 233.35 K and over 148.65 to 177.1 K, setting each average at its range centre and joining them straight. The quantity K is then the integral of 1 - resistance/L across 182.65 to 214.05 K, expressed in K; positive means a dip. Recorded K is 8.3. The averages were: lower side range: 104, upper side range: 95.7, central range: 73.3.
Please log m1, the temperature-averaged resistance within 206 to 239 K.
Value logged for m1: 86.3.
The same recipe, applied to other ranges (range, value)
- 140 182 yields 104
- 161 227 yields 86.4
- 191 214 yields 65.6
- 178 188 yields 102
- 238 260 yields 93.2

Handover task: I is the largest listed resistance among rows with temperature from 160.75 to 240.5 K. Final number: 112.7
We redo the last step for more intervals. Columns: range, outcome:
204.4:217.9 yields 77.84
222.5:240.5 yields 103.4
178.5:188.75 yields 109.7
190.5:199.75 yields 79.98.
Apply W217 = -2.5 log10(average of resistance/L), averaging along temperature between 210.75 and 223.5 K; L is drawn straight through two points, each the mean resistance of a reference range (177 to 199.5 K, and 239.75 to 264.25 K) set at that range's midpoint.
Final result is 0.11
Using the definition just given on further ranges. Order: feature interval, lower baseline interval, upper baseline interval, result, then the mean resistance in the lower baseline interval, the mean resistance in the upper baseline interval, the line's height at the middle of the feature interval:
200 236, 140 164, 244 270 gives 0.208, 105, 94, 98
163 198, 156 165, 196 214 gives -0.117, 105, 62.7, 86.1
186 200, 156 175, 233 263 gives 0.278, 105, 93.9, 101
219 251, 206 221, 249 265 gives -0.154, 73.6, 93.1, 83.2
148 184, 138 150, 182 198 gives -0.091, 106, 86.1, 96.2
